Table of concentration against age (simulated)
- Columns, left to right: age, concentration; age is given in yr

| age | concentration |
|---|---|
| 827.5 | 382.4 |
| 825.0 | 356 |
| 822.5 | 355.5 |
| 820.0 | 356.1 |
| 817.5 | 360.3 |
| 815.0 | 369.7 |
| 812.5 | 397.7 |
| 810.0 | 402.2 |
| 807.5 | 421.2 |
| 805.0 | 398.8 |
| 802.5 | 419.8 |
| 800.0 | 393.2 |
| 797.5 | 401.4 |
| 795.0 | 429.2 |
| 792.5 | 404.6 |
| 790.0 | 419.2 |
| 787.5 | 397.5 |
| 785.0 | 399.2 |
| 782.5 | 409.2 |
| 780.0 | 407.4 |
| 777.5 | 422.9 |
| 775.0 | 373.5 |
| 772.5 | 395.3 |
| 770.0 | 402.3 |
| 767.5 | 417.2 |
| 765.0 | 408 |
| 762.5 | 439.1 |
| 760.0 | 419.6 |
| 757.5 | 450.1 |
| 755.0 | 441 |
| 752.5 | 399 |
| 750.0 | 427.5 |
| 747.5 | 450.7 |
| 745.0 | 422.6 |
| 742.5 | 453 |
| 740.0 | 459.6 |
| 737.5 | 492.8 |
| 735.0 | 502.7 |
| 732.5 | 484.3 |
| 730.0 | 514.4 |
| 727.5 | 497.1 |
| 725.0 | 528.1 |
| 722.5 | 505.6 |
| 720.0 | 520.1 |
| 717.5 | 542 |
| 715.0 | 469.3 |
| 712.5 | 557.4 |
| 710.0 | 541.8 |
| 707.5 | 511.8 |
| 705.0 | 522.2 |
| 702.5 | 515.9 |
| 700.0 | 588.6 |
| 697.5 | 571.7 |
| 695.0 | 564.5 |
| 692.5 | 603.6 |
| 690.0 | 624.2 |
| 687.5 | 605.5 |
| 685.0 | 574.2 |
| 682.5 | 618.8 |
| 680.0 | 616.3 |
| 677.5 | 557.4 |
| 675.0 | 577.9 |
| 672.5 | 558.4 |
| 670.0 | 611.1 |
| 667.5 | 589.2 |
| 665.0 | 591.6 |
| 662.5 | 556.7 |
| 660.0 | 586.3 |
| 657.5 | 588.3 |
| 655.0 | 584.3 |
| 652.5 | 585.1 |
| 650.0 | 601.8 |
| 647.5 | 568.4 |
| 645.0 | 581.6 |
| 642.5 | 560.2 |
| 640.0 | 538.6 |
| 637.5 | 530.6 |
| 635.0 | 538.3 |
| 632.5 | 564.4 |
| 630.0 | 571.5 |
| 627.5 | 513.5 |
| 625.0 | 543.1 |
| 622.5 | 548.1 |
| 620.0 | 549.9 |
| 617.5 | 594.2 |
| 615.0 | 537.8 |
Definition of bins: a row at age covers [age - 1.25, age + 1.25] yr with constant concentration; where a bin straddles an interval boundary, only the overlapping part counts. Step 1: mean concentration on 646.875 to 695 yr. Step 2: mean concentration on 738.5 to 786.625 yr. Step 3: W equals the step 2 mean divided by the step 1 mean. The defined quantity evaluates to 0.7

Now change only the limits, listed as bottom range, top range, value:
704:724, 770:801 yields 0.78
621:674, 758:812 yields 0.72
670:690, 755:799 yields 0.70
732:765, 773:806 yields 0.91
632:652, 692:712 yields 0.98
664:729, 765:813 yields 0.73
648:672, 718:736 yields 0.87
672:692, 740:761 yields 0.73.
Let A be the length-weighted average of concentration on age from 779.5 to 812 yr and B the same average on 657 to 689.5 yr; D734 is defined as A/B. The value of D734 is 0.69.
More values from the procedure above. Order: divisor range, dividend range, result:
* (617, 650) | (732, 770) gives 0.80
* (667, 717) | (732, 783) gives 0.76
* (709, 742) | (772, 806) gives 0.80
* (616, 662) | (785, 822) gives 0.70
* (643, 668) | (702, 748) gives 0.86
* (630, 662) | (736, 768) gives 0.77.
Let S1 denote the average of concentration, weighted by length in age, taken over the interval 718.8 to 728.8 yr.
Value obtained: 513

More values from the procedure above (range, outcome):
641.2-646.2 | 570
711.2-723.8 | 519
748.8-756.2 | 422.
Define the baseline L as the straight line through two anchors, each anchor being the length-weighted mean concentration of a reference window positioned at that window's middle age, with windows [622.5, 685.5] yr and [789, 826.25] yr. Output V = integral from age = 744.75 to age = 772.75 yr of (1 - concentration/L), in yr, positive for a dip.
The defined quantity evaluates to 1.6 yr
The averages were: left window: 572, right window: 392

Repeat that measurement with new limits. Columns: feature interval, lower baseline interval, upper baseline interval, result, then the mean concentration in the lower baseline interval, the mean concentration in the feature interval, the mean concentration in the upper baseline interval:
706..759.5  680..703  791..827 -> 3.75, 589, 484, 390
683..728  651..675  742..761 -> -3.32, 583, 549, 432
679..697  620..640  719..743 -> -2.87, 544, 600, 497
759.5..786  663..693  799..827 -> 2.27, 593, 408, 384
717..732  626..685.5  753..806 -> -0.97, 573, 515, 412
